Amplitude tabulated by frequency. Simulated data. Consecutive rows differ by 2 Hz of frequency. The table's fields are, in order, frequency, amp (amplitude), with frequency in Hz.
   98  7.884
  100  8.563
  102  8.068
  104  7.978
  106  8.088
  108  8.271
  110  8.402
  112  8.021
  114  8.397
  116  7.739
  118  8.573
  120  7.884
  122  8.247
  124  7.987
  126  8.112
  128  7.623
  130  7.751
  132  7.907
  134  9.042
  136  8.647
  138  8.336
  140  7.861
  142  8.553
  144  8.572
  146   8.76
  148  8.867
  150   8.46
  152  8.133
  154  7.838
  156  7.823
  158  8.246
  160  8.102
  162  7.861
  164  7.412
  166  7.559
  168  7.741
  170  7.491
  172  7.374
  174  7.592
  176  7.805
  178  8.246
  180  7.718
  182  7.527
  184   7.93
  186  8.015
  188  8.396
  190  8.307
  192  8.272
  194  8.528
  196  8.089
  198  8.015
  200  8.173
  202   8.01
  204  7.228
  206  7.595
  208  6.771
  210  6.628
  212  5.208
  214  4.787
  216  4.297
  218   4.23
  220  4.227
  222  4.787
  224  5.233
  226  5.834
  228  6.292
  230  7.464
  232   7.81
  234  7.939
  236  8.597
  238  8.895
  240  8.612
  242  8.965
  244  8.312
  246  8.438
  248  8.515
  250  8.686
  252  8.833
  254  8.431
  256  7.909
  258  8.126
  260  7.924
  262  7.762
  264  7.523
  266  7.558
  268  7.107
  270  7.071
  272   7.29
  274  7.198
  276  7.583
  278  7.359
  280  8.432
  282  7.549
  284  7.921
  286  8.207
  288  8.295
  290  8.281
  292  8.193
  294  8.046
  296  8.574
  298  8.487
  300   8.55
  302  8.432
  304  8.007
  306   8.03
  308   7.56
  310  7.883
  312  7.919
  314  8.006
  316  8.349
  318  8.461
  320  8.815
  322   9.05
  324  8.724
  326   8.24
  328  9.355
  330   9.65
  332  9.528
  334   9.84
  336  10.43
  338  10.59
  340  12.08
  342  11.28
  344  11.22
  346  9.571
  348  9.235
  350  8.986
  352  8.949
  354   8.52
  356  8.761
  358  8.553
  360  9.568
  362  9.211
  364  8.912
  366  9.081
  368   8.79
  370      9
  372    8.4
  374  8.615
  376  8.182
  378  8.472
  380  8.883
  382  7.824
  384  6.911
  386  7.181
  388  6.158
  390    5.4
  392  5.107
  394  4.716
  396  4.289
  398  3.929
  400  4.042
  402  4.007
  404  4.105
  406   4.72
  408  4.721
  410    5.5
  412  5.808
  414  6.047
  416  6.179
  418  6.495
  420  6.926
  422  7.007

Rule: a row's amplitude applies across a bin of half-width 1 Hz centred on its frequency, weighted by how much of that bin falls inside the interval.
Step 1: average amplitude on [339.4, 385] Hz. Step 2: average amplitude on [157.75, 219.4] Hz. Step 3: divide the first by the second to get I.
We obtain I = 1.2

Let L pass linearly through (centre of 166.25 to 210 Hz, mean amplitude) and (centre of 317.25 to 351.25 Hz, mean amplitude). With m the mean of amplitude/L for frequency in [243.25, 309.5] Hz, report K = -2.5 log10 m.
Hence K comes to 0.12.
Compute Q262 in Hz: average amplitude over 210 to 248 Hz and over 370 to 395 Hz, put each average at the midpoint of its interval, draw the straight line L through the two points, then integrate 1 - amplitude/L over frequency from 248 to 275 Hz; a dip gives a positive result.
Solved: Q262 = -4.00 Hz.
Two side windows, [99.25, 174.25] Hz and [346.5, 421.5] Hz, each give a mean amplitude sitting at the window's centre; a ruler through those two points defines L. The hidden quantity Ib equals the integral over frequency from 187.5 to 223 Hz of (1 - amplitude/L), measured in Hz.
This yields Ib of 5.0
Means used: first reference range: 8.11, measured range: 6.73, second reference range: 7.05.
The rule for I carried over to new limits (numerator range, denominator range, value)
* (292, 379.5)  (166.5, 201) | 1.13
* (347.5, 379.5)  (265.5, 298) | 1.13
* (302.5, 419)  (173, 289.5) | 1.05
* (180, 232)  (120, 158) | 0.83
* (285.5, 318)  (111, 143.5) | 1.00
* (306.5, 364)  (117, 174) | 1.14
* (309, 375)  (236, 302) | 1.14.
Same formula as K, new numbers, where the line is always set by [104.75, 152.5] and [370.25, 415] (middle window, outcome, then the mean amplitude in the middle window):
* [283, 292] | -0.18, 8.18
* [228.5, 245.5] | -0.12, 8.27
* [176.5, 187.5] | -0.01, 7.91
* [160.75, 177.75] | 0.04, 7.64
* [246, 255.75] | -0.18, 8.54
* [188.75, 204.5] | -0.06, 8.11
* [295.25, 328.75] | -0.23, 8.37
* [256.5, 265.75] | -0.09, 7.82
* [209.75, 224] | 0.49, 4.81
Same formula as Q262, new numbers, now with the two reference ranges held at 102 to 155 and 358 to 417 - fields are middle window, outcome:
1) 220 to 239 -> 2.0 Hz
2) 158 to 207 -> 0.2 Hz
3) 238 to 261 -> -2.8 Hz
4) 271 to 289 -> -1.0 Hz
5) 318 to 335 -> -4.9 Hz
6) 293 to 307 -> -2.1 Hz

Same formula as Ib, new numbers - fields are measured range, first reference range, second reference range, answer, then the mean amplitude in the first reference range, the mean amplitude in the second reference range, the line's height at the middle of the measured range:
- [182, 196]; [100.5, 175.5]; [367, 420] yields -0.8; 8.09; 6.3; 7.73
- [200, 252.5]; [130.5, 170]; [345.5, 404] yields 6.1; 8.17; 7.48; 7.94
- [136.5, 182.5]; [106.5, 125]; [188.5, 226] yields -3.7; 8.17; 6.58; 7.41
